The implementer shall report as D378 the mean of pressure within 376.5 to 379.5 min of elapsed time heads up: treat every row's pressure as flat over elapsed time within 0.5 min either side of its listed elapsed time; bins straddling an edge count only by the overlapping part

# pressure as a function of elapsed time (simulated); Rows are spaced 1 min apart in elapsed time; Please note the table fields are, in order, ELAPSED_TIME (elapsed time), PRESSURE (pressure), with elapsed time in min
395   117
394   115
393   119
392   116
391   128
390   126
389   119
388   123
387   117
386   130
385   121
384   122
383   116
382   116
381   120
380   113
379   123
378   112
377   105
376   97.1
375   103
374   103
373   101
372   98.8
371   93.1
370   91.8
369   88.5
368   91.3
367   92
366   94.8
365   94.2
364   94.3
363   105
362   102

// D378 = 113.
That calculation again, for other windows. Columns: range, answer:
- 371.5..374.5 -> 101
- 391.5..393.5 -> 118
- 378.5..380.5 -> 118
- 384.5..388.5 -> 123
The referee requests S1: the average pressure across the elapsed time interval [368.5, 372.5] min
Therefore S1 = 93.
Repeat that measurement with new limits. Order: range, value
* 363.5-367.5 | 93.8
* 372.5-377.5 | 102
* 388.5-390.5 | 122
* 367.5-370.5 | 90.5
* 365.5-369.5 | 91.7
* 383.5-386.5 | 124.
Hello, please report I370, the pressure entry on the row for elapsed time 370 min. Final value 91.8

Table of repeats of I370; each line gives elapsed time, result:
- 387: 117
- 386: 130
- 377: 105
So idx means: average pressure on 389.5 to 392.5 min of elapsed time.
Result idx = 123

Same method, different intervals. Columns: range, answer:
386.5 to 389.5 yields 120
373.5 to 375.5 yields 103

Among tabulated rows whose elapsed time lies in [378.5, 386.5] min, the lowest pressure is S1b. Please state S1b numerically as 113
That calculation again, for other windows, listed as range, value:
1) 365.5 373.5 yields 88.5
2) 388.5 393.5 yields 116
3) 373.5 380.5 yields 97.1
